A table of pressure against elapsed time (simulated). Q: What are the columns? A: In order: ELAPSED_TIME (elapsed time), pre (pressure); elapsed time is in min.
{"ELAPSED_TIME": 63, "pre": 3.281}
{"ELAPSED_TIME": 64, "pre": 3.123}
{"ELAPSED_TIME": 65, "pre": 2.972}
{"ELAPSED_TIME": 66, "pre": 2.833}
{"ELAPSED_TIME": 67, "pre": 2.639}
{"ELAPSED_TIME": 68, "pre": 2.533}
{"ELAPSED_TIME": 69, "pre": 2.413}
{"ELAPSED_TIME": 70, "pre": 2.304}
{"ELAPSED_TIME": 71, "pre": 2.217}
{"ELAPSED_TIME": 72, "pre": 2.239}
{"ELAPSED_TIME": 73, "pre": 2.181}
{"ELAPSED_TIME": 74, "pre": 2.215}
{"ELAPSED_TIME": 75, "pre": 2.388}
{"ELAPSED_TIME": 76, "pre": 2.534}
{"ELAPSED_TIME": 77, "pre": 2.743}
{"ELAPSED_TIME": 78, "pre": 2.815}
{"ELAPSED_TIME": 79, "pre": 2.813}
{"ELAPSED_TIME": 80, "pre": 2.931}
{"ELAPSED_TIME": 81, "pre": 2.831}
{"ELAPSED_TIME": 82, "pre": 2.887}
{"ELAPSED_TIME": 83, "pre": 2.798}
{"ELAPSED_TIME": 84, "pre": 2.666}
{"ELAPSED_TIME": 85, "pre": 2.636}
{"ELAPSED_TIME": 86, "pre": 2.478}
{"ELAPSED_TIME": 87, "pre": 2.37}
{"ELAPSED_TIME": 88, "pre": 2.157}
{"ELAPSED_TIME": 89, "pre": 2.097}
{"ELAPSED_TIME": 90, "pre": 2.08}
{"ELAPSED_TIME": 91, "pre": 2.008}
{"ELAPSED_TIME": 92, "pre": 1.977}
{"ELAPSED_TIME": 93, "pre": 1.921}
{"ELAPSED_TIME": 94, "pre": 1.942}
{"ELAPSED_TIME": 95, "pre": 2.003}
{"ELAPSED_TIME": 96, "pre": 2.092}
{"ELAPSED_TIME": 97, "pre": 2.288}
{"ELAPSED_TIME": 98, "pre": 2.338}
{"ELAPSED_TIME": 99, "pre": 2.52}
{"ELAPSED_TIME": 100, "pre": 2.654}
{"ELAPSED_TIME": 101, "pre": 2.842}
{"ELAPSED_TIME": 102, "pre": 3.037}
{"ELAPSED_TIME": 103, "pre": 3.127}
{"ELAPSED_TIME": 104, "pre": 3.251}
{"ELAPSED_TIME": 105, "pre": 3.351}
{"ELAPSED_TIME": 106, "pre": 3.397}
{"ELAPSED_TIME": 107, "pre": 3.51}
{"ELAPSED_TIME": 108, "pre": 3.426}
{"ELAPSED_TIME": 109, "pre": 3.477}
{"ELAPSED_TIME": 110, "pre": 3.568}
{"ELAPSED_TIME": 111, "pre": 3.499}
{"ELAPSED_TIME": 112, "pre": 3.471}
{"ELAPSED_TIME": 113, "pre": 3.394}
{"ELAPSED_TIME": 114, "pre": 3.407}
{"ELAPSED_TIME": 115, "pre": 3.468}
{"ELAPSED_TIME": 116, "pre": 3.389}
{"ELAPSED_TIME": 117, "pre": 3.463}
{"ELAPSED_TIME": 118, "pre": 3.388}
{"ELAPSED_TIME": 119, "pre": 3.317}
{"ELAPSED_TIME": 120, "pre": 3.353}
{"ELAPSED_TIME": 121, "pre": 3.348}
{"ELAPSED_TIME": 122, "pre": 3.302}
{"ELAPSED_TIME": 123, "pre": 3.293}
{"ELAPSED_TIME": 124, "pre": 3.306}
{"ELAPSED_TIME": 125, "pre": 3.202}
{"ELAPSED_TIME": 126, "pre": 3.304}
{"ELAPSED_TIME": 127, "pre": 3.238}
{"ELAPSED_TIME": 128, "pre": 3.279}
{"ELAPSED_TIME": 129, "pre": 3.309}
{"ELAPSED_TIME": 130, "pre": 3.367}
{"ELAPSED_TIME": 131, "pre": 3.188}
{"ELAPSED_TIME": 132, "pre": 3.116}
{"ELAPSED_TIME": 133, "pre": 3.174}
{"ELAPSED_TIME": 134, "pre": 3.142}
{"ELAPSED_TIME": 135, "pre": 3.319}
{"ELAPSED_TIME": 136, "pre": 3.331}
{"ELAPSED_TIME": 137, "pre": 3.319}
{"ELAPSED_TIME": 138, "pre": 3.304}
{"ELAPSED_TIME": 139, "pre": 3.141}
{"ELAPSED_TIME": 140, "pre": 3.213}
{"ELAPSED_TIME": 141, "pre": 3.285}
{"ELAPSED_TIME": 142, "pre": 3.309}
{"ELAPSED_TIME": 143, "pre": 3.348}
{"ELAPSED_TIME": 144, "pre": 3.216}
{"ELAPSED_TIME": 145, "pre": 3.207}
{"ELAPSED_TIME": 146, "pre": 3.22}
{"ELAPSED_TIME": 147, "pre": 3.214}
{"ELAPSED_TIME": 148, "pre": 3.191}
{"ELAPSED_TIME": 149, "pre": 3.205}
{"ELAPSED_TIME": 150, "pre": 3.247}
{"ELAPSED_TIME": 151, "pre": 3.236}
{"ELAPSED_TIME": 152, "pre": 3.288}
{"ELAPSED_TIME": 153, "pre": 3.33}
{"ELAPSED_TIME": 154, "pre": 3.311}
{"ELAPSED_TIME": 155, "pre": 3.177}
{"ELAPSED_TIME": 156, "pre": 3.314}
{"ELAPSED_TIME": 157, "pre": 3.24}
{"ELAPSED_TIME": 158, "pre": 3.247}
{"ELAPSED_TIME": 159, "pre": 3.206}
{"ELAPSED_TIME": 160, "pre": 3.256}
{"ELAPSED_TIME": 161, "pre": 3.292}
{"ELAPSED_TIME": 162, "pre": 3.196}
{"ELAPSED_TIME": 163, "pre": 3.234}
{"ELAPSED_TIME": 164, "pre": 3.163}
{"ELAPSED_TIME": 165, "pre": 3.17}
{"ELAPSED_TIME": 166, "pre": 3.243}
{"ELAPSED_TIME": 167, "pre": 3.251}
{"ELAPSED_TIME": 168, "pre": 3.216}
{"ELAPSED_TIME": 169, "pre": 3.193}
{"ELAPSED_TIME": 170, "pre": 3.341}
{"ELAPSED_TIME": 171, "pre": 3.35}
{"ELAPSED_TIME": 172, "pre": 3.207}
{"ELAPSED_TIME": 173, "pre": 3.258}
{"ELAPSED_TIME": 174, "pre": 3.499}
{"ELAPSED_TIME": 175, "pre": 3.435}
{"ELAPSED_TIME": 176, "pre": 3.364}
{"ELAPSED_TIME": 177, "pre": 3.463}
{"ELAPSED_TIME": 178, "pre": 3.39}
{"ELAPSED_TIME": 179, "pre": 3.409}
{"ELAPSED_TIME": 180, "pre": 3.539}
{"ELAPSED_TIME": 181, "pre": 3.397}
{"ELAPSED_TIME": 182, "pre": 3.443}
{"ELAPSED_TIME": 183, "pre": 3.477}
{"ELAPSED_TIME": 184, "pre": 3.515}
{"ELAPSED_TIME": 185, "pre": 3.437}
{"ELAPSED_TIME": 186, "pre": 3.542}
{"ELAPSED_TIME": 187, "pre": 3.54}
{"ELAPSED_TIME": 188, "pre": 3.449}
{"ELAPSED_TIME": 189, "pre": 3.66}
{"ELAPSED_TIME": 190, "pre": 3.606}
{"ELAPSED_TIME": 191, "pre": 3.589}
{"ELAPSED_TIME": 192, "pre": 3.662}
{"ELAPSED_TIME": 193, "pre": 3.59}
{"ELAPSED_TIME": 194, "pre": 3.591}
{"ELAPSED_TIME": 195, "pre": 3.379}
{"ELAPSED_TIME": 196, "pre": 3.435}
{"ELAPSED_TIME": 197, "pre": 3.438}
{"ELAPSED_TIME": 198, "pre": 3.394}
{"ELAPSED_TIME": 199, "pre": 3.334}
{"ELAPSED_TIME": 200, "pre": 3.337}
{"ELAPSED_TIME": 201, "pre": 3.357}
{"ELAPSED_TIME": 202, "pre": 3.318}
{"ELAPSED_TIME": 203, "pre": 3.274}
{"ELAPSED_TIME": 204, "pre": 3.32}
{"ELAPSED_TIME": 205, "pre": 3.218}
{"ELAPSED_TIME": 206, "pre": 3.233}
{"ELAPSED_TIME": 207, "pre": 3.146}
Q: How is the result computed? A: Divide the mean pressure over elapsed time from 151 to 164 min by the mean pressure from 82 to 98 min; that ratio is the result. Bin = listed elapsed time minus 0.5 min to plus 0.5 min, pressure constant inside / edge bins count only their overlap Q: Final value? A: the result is 1.44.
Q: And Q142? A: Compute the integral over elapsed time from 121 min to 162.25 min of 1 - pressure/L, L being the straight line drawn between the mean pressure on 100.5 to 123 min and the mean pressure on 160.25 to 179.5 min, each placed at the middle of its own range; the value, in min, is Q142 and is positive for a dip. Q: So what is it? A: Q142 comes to 0.87 min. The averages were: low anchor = 3.35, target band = 3.25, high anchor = 3.3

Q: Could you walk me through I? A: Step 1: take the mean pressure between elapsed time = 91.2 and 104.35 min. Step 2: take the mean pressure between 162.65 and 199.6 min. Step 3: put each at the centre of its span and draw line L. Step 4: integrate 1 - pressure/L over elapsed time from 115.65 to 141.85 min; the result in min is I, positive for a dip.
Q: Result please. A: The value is -4.5 min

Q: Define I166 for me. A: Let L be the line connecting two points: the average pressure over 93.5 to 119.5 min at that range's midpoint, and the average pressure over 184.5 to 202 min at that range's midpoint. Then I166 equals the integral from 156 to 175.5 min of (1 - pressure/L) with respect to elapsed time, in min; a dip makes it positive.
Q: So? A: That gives 0.51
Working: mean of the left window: 3.06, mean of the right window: 3.49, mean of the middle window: 3.26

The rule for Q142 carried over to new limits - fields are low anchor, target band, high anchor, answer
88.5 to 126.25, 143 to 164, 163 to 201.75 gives 0.0 min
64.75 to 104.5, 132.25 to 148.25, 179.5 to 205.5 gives -1.4 min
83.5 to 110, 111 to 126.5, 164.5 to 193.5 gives -2.9 min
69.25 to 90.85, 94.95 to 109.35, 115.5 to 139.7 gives -0.2 min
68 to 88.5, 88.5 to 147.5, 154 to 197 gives -3.7 min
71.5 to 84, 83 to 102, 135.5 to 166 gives 3.0 min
